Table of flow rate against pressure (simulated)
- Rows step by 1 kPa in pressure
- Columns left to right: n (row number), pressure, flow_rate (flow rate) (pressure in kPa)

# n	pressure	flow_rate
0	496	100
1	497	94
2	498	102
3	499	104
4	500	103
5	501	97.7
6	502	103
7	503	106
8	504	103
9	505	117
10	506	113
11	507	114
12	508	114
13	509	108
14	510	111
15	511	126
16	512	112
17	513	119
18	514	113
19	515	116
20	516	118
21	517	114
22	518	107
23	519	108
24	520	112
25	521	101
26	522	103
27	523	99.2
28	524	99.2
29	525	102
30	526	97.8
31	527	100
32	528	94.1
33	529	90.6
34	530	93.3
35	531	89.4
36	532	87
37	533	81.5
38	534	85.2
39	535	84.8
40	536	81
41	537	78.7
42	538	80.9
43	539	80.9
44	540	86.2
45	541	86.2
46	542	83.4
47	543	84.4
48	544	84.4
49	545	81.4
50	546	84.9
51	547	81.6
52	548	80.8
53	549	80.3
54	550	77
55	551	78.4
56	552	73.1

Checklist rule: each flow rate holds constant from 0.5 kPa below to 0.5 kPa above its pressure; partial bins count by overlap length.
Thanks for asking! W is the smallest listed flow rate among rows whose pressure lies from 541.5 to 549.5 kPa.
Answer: 80.3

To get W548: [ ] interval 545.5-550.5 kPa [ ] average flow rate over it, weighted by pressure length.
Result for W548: 80.9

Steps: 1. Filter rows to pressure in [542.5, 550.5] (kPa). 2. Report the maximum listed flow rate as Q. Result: 84.9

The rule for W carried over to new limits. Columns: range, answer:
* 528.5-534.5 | 81.5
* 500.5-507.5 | 97.7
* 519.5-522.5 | 101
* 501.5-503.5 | 103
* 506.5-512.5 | 108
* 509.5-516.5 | 111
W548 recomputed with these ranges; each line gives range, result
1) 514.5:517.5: 116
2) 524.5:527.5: 99.9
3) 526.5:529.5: 94.9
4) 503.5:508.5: 112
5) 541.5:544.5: 84.1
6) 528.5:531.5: 91.1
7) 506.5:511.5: 115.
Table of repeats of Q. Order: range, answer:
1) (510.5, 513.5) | 126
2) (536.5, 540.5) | 86.2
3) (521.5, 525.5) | 103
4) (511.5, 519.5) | 119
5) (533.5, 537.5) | 85.2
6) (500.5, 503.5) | 106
